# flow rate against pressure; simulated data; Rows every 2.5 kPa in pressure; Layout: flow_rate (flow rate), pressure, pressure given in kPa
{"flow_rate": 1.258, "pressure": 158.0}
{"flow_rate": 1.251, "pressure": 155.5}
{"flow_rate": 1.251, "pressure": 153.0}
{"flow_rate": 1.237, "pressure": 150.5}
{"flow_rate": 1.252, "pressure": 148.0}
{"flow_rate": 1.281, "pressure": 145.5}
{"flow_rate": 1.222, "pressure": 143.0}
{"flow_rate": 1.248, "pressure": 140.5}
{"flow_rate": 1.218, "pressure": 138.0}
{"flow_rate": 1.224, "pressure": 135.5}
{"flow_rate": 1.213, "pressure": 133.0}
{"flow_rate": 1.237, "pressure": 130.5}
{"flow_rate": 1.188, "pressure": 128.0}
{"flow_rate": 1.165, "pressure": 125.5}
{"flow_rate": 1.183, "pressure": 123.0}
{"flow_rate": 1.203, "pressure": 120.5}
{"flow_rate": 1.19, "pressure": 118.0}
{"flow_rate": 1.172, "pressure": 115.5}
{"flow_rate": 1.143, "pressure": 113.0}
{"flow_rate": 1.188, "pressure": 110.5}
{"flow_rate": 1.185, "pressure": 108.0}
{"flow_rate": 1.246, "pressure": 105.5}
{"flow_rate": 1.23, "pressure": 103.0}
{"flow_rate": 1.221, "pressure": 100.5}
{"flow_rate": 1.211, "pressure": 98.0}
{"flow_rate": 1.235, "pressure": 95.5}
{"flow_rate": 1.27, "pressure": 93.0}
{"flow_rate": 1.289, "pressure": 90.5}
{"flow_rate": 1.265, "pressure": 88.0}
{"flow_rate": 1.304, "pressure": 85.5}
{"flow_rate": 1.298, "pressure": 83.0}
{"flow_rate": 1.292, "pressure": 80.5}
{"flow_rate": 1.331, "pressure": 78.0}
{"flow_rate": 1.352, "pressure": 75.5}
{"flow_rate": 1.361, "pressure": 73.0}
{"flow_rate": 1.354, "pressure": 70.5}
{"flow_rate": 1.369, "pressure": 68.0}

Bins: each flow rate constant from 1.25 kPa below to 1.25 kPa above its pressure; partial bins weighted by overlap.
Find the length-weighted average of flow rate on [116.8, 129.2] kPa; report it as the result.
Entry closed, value 1.19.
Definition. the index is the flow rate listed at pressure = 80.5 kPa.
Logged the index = 1.292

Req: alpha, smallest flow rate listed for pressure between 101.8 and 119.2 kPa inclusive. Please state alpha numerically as 1.143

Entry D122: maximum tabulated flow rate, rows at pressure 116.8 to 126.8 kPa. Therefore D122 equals 1.203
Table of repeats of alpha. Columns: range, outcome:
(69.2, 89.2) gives 1.265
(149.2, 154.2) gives 1.237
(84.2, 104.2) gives 1.211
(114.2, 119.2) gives 1.172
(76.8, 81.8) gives 1.292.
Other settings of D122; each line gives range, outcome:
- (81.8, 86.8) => 1.304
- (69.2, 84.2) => 1.361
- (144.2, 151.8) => 1.281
